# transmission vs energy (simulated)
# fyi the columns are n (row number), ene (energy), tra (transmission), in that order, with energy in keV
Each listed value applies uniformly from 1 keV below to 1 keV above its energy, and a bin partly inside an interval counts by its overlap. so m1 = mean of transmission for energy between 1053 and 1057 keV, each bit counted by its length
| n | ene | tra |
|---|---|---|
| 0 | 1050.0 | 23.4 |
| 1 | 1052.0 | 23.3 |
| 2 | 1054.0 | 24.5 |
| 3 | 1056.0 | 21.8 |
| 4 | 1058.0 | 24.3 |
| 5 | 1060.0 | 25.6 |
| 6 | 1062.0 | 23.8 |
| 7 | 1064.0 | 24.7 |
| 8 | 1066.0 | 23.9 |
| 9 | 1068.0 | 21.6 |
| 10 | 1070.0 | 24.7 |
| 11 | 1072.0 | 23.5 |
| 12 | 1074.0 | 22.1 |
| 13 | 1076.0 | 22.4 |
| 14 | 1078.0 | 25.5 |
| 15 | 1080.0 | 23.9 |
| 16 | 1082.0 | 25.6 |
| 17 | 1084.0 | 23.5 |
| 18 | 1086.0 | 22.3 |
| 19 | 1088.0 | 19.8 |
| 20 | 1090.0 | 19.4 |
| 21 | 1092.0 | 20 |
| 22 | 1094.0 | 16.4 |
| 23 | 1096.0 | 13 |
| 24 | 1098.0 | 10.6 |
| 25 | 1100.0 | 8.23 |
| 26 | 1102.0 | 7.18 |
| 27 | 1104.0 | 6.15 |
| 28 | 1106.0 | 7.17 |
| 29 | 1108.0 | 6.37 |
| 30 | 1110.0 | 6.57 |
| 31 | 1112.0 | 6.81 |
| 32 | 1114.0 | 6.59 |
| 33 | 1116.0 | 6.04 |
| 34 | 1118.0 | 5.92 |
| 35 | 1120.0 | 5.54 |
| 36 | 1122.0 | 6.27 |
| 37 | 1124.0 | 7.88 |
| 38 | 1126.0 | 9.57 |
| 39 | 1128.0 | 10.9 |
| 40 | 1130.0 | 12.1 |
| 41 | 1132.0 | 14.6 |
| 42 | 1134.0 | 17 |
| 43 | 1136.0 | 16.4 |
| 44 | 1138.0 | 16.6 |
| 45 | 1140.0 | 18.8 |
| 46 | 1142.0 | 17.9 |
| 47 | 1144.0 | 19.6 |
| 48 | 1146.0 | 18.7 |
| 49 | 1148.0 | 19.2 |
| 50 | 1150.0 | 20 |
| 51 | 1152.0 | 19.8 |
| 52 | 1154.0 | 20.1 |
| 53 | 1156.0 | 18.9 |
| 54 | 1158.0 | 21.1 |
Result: 23.1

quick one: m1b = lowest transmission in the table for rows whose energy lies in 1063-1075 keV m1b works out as 21.6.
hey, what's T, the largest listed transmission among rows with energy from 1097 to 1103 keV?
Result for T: 10.6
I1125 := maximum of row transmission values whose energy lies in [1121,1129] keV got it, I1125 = 10.9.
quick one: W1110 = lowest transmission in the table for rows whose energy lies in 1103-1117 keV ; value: 6.04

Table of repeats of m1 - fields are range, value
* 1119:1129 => 8.03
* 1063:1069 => 23.4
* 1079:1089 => 23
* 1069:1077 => 23.2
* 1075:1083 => 24.4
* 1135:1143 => 17.4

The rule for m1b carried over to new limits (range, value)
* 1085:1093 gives 19.4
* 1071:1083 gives 22.1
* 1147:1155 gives 19.2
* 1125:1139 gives 9.57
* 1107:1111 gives 6.37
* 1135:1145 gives 16.4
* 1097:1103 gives 7.18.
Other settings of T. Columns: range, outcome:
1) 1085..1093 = 22.3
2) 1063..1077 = 24.7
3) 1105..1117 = 7.17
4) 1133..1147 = 19.6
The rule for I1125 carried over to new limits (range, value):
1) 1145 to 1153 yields 20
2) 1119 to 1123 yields 6.27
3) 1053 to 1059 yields 24.5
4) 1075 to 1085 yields 25.6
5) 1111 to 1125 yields 7.88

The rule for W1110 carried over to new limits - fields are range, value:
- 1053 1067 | 21.8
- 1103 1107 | 6.15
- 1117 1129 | 5.54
